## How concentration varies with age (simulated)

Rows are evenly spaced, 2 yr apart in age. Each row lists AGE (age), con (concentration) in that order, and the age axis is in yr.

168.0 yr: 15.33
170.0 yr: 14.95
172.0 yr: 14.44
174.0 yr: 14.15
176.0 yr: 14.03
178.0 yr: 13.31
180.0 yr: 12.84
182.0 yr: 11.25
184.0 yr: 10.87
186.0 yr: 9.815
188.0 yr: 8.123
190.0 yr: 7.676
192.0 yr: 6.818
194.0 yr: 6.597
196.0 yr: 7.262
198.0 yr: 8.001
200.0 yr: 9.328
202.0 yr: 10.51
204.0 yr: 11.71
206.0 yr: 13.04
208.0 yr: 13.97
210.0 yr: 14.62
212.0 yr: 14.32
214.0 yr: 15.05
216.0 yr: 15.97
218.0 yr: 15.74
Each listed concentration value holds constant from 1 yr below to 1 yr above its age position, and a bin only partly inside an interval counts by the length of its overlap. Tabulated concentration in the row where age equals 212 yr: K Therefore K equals 14.32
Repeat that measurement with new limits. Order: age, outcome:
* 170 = 14.95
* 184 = 10.87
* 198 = 8.001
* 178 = 13.31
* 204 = 11.71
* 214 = 15.05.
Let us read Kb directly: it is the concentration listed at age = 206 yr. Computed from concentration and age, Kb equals 13.04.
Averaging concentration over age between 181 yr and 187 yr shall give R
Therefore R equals 10.6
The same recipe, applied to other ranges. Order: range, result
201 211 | 12.8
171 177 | 14.2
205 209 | 13.5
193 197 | 6.93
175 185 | 12.5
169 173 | 14.7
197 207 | 10.5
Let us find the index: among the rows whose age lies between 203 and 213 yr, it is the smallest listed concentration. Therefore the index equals 11.71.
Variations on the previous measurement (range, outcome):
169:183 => 11.25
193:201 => 6.597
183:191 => 7.676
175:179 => 13.31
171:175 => 14.15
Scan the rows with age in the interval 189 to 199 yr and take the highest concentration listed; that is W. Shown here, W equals 8.001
